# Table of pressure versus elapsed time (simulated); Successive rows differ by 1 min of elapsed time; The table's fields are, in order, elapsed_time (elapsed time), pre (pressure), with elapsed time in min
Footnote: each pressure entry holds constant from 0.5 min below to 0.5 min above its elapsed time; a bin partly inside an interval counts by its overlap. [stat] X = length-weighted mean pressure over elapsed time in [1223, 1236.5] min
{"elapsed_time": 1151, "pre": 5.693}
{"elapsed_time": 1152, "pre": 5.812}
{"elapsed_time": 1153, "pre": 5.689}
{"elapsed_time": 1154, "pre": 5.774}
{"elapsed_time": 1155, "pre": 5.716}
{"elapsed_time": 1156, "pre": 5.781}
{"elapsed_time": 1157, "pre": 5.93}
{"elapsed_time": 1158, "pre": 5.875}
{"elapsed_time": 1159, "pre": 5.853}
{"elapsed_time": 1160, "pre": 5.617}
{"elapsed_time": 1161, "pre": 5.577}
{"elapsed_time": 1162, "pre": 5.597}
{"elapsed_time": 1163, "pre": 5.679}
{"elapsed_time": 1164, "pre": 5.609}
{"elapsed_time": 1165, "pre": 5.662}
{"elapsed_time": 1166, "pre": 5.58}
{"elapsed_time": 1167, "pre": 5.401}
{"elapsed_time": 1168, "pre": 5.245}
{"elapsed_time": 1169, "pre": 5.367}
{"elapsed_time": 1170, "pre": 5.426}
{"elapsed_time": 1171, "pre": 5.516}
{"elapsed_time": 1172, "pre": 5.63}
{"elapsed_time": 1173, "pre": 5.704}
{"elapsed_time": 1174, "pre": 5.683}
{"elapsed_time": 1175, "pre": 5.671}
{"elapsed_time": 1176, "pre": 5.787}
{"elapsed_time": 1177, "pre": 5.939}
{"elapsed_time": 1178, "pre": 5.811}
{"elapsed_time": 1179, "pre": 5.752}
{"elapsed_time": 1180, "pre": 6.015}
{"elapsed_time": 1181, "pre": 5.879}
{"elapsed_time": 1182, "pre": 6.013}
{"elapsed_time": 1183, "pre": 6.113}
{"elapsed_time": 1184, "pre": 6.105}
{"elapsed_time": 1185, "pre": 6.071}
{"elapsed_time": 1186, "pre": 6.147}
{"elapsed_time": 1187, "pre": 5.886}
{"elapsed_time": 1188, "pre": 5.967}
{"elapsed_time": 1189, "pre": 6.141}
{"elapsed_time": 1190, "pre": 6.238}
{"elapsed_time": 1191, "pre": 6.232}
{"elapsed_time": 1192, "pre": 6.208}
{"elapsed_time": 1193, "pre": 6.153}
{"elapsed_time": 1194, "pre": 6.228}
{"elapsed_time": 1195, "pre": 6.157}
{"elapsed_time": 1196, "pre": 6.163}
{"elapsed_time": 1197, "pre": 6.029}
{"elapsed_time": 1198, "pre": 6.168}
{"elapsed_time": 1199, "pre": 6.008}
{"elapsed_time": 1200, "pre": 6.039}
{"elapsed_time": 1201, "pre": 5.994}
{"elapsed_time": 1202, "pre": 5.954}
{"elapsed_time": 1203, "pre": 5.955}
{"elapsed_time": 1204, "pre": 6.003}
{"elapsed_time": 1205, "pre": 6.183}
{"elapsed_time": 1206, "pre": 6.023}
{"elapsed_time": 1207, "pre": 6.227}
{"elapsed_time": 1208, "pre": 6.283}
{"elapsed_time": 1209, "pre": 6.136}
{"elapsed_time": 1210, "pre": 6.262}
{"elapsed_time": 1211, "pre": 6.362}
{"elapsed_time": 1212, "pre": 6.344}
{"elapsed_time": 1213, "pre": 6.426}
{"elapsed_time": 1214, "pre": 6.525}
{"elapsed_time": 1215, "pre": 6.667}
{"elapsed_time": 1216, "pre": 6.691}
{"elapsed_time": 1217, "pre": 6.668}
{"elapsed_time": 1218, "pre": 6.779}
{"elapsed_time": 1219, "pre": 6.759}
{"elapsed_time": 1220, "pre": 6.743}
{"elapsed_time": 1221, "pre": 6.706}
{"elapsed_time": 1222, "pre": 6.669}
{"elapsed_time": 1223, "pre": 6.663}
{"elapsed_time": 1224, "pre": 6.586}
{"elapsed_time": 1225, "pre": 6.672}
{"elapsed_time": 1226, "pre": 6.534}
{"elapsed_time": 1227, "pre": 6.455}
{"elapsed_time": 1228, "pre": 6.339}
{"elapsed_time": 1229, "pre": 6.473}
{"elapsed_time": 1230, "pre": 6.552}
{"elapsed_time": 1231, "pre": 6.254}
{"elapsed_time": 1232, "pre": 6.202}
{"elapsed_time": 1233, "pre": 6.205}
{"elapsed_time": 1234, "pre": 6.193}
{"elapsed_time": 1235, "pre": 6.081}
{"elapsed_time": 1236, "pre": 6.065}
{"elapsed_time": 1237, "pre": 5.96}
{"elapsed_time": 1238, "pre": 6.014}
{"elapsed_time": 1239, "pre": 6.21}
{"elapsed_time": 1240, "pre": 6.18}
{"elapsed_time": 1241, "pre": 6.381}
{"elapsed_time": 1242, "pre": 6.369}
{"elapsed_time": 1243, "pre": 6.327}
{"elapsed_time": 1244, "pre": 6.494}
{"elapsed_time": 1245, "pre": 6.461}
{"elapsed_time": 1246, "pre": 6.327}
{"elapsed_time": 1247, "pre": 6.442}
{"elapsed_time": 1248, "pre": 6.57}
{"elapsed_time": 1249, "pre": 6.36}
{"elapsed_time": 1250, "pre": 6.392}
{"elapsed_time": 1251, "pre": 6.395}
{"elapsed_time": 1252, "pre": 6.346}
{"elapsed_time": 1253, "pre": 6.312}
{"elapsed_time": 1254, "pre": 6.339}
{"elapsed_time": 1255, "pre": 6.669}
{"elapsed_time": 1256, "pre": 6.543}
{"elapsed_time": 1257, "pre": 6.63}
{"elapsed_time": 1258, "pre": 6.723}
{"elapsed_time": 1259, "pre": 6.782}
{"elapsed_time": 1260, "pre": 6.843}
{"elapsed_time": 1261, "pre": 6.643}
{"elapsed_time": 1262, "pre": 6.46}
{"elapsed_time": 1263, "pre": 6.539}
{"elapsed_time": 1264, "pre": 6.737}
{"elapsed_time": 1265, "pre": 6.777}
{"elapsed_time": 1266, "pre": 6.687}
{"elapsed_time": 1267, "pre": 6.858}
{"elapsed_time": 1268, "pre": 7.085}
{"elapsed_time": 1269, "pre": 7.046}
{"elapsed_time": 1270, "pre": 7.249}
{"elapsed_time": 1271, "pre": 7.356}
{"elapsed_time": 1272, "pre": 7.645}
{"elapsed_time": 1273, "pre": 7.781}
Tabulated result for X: 6.37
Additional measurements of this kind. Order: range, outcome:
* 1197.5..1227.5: 6.38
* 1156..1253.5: 6.13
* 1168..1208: 5.96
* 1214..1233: 6.57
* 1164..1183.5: 5.69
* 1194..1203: 6.07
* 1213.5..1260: 6.45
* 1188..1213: 6.15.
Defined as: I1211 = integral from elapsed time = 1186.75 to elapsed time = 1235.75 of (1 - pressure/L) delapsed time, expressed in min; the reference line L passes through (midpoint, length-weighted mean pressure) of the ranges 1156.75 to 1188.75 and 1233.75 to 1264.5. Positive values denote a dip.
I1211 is -1.8 min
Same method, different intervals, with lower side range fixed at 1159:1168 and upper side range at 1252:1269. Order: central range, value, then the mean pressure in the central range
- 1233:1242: 0.4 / 6.15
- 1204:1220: -0.8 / 6.42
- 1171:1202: -0.8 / 5.99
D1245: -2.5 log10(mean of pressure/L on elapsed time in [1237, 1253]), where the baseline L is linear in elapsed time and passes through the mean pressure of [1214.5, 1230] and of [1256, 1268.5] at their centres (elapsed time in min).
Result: 0.057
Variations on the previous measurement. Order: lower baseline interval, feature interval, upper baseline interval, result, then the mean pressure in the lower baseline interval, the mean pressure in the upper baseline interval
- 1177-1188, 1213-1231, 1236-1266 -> -0.06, 5.98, 6.45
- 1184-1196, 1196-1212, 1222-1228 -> 0.03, 6.13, 6.57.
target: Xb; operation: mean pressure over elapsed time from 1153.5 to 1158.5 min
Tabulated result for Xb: 5.82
